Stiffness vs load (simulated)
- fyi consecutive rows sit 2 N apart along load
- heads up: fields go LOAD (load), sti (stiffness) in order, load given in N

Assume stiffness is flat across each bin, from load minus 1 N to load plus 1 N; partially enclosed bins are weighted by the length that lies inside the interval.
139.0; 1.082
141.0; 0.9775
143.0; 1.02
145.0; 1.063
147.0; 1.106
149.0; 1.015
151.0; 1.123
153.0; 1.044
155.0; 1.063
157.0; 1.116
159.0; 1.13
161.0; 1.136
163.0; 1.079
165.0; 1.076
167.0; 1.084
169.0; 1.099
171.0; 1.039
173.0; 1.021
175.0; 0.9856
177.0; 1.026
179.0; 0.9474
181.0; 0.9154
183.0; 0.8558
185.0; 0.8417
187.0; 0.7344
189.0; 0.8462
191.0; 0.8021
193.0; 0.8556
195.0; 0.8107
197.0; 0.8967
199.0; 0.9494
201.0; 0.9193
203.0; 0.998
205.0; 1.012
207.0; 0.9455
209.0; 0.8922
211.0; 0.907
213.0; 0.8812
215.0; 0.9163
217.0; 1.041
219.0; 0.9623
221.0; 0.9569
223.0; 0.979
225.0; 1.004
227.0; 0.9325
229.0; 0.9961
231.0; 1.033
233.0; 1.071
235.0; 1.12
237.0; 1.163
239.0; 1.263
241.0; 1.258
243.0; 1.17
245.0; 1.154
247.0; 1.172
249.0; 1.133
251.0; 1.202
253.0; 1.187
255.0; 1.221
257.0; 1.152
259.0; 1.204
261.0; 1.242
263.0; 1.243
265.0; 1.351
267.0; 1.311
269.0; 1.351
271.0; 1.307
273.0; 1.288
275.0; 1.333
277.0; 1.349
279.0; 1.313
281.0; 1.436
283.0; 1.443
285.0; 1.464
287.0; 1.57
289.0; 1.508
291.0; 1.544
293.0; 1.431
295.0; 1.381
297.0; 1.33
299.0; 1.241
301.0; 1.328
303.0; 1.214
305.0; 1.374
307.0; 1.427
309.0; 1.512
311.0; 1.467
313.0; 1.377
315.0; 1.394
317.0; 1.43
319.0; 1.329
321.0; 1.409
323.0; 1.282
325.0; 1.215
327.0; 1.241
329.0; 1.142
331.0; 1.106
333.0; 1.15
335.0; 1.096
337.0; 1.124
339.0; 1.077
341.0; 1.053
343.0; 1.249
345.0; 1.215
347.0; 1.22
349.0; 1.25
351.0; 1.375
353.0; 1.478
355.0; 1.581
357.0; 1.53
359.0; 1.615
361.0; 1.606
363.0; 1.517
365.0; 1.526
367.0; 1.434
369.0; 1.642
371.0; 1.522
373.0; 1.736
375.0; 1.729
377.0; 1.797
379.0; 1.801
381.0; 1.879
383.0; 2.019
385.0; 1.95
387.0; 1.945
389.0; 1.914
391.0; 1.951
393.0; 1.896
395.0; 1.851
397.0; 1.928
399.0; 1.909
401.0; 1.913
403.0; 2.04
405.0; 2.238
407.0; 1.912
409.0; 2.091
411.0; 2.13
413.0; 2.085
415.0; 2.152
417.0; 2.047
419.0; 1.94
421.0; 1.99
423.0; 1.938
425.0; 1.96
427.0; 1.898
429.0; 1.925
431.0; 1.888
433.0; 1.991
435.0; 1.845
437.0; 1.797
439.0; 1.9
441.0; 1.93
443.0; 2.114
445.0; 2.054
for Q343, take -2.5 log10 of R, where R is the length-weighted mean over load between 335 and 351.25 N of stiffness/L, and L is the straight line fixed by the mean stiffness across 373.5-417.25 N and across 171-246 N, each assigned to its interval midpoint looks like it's 0.39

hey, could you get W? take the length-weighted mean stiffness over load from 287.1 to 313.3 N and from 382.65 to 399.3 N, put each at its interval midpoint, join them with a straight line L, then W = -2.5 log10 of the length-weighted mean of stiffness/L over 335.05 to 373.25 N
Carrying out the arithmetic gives 0.23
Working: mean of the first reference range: 1.4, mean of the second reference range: 1.93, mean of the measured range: 1.39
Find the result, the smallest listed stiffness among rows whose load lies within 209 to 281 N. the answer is 0.8812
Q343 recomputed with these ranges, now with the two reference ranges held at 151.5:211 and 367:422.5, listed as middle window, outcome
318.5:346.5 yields 0.35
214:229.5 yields 0.18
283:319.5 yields 0.07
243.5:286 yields 0.05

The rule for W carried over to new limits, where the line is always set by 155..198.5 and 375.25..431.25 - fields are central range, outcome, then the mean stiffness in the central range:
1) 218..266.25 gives 0.11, 1.13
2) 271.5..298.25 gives 0.02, 1.41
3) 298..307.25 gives 0.16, 1.31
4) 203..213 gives 0.18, 0.939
